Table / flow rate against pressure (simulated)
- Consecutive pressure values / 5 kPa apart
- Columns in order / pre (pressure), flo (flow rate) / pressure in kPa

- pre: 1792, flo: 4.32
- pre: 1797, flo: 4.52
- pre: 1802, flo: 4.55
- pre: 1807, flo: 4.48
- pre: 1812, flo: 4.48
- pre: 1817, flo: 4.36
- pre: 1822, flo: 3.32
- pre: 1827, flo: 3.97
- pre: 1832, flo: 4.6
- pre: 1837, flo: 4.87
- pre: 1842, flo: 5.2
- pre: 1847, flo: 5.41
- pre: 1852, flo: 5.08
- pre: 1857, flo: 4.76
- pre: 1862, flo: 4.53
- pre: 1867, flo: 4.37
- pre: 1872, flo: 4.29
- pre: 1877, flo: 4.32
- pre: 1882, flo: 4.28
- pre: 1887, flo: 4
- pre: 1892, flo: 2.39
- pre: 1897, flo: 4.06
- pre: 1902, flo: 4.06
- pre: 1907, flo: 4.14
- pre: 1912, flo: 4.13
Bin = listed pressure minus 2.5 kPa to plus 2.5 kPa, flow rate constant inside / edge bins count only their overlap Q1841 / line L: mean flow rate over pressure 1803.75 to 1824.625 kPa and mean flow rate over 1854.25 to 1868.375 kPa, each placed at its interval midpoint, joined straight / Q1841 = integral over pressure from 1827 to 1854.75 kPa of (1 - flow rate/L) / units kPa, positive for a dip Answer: -3.3 kPa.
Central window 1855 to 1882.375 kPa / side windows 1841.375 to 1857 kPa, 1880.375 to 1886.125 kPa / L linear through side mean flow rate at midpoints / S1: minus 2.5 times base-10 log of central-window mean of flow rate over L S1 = 0.04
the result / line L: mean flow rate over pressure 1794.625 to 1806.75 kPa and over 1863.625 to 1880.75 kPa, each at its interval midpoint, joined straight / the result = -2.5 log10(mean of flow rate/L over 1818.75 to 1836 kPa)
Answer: 0.10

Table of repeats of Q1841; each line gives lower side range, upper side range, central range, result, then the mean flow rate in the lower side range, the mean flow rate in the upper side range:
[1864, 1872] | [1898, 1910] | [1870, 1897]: 2.43 kPa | 4.36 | 4.1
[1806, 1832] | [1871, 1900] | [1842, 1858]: -4.43 kPa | 4.15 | 3.87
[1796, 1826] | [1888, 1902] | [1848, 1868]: -4.99 kPa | 4.26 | 3.46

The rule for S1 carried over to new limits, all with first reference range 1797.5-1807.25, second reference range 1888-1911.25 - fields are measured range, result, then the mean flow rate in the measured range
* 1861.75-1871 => -0.11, 4.4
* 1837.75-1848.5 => -0.24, 5.22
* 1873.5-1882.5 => -0.11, 4.3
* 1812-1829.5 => 0.11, 3.97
